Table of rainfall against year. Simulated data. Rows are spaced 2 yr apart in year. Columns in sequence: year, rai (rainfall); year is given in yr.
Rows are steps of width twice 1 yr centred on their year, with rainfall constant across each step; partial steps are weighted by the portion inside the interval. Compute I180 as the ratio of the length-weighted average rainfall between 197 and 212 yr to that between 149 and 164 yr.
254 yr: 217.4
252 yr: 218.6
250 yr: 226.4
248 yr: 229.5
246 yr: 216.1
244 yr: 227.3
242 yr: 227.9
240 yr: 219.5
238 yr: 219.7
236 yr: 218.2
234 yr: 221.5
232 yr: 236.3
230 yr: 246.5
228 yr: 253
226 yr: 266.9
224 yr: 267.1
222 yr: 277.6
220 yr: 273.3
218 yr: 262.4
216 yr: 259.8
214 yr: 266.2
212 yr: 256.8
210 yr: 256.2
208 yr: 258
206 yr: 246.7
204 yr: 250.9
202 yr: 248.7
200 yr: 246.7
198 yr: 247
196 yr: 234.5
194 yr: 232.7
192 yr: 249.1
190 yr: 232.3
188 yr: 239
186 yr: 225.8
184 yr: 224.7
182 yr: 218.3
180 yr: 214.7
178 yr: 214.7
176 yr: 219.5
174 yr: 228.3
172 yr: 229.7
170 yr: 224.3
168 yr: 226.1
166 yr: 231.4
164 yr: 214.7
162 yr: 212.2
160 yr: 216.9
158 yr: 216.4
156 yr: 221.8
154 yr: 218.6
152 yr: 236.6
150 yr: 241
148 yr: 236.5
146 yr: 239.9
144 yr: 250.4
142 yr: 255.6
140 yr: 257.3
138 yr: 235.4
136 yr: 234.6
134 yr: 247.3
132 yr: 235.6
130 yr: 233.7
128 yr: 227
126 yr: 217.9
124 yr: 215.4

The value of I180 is 1.1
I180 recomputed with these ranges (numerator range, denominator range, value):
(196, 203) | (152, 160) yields 1.11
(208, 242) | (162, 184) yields 1.13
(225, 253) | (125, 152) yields 0.96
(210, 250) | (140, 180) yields 1.07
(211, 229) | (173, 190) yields 1.18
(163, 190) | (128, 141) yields 0.94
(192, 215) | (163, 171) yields 1.11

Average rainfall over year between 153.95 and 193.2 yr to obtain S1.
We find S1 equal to 224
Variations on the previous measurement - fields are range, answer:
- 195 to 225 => 257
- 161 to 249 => 238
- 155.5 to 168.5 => 220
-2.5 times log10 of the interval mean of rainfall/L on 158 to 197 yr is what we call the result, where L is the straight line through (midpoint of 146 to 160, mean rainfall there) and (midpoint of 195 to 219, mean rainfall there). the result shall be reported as 0.07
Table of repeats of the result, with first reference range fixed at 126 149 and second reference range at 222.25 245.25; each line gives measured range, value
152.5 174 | 0.08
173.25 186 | 0.09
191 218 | -0.05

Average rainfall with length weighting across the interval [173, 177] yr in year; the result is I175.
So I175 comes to 224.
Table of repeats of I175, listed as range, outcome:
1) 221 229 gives 266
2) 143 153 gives 241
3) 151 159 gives 223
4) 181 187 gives 223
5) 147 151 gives 239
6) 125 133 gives 229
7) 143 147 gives 245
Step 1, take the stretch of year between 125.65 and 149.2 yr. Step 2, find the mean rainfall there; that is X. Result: 240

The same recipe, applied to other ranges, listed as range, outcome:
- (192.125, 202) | 242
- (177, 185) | 218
